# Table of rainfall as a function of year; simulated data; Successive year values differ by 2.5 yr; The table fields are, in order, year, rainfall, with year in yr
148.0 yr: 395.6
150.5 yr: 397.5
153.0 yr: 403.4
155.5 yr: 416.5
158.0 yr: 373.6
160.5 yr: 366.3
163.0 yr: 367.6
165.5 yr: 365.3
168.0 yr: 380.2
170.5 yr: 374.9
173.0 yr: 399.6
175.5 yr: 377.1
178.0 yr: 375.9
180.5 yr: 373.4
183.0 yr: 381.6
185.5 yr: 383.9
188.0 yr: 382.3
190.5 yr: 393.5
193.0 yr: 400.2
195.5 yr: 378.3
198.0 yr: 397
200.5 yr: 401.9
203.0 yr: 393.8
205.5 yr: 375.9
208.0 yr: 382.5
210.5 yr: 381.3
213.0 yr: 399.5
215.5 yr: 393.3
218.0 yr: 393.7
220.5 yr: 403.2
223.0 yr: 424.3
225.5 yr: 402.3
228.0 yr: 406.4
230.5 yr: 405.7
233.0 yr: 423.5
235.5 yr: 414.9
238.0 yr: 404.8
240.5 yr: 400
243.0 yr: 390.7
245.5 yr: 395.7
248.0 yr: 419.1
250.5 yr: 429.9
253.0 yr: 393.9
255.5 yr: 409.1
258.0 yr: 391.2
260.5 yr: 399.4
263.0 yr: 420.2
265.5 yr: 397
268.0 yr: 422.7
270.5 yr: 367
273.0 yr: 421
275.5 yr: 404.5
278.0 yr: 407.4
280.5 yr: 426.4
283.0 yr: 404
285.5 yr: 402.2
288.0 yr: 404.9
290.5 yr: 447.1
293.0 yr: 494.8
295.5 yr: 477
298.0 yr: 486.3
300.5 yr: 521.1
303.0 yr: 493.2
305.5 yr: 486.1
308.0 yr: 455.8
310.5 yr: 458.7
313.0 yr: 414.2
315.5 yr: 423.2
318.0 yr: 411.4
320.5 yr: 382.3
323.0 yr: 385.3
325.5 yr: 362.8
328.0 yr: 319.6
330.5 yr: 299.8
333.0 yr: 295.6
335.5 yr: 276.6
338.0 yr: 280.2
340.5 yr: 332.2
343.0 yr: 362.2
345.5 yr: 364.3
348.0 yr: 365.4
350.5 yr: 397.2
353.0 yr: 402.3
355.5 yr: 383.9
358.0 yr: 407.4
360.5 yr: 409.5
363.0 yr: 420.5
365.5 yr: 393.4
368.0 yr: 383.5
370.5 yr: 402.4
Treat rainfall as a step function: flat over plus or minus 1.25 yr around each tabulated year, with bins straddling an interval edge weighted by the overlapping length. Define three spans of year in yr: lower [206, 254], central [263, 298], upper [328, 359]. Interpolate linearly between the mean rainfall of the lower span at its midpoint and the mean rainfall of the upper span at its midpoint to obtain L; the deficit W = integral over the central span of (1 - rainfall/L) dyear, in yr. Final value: -4.3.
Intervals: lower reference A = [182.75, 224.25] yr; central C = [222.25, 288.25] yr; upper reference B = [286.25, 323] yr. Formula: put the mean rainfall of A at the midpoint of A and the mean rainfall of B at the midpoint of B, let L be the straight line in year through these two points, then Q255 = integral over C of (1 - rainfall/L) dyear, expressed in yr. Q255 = 2.4 yr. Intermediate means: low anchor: 392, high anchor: 451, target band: 407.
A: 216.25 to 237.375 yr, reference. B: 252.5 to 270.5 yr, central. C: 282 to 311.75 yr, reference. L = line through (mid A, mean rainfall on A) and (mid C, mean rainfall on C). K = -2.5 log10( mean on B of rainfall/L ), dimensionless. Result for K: 0.08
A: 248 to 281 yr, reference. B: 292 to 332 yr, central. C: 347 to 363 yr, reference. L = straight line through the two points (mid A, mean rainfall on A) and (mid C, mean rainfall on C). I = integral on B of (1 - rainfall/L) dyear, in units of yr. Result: -2.6 yr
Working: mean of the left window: 407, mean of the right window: 397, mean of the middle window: 428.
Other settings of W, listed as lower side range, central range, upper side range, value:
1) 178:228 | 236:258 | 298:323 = 0.52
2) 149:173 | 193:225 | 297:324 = 0.79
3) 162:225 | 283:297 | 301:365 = -2.04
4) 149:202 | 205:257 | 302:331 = -1.02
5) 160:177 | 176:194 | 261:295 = -0.06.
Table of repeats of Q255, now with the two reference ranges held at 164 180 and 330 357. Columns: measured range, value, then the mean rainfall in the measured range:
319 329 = -0.5 yr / 365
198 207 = -0.5 yr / 391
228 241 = -1.6 yr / 410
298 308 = -4.0 yr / 493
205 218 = -0.6 yr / 388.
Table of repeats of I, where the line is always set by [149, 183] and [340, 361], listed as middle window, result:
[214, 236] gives -1.4 yr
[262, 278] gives -1.0 yr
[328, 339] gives 2.6 yr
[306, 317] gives -1.7 yr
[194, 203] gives -0.2 yr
